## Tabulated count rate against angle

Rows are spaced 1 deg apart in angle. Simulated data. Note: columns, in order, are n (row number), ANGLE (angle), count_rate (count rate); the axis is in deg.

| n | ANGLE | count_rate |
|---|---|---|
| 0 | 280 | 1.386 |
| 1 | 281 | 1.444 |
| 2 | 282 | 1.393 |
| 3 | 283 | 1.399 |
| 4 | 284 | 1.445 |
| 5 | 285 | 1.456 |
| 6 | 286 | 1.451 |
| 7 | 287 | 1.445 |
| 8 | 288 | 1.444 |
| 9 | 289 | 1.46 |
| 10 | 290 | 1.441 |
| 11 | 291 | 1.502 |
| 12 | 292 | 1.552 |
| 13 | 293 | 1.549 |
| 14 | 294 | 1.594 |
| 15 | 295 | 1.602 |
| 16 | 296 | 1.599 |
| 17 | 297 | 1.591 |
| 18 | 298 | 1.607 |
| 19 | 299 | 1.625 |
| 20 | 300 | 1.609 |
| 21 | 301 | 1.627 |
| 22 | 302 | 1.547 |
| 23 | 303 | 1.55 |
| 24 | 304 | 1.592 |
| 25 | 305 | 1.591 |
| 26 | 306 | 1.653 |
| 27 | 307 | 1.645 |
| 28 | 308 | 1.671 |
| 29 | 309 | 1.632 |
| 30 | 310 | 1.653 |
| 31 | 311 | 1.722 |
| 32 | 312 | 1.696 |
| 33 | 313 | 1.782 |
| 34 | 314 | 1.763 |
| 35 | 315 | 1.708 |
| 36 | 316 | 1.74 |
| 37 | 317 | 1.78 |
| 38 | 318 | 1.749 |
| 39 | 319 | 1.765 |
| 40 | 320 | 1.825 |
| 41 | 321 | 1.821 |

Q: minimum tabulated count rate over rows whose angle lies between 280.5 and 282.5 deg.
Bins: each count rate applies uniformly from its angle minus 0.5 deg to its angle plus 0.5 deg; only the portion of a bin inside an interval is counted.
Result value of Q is 1.393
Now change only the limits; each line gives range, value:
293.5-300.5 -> 1.591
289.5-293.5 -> 1.441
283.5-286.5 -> 1.445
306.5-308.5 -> 1.645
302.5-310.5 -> 1.55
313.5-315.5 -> 1.708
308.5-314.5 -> 1.632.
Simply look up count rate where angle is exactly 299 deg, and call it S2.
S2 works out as 1.625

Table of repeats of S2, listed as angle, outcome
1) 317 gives 1.78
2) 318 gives 1.749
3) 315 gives 1.708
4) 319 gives 1.765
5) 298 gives 1.607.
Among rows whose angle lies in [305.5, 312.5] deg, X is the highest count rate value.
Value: 1.722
